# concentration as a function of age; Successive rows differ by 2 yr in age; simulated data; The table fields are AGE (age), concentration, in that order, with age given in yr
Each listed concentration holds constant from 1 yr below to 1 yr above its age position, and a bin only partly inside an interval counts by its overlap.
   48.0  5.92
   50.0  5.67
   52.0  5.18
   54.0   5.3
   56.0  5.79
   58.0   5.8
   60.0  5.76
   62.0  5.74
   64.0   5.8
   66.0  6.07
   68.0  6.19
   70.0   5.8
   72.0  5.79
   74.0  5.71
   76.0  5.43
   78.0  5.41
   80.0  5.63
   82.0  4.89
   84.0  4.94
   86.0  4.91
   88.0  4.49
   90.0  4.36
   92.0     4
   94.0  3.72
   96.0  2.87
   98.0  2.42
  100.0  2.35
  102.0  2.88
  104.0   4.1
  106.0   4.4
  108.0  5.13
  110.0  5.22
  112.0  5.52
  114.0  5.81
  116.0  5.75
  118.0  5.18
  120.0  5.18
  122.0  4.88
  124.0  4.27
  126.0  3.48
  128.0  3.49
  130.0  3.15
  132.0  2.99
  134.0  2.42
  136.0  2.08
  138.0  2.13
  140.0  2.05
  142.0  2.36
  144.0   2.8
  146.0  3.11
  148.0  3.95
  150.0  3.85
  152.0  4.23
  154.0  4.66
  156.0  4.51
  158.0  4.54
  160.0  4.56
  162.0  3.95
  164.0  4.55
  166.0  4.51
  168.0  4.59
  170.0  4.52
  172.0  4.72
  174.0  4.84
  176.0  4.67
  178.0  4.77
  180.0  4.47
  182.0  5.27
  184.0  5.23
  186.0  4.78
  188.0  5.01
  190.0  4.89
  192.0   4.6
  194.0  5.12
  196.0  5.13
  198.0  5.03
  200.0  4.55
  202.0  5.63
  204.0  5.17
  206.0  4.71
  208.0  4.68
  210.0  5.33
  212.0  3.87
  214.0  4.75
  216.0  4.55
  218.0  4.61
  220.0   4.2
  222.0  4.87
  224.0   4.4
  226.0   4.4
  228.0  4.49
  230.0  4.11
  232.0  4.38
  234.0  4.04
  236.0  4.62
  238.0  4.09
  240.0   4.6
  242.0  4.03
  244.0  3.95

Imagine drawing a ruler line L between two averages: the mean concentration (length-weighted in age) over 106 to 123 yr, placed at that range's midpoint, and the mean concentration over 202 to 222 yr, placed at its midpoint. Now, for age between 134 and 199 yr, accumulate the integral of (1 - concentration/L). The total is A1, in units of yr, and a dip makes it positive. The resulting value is 9.8 yr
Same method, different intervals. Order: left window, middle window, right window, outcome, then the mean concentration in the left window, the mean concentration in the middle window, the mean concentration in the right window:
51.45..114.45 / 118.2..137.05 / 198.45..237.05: 4.7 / 4.91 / 3.61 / 4.6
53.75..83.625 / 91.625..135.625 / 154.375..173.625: 9.4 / 5.67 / 4.03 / 4.51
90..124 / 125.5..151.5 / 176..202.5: 9.3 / 4.34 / 2.93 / 4.94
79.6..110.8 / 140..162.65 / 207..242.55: 2.5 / 4.11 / 3.78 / 4.45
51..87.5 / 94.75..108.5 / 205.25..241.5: 5.0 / 5.55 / 3.39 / 4.48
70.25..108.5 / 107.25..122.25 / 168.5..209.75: -2.7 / 4.41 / 5.36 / 4.89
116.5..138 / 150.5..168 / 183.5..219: -1.0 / 3.69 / 4.43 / 4.86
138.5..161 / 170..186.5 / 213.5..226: -3.3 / 3.66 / 4.83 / 4.54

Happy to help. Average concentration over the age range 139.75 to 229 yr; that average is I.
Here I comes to 4.5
